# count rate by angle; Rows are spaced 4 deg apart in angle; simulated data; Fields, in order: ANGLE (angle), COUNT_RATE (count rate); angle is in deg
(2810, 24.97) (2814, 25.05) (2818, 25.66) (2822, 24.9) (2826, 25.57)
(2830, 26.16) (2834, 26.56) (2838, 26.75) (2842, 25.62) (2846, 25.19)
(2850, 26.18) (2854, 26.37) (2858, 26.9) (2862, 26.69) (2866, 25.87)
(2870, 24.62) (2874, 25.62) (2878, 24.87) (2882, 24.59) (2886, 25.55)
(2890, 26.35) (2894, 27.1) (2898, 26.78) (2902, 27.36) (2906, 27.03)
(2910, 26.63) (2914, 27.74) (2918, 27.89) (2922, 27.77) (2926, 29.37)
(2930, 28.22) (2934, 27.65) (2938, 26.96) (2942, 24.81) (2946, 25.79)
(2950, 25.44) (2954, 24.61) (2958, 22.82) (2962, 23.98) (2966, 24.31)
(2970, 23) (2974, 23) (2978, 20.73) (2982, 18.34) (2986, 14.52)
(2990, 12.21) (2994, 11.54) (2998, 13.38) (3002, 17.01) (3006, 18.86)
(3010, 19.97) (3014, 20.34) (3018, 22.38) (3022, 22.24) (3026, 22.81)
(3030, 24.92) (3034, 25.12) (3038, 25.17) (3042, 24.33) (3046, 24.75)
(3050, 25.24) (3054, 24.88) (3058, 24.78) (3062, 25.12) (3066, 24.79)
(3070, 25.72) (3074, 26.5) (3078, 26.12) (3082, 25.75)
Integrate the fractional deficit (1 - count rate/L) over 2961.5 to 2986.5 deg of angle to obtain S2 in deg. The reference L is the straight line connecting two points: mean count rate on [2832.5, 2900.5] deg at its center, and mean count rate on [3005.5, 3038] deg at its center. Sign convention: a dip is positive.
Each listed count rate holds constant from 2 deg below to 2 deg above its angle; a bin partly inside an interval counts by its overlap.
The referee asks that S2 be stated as 2.3 deg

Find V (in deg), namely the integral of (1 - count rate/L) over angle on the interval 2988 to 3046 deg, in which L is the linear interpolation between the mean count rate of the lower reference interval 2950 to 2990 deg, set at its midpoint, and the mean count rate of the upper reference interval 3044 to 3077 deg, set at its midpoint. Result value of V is 8.3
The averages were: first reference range 21.4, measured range 20.2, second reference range 25.2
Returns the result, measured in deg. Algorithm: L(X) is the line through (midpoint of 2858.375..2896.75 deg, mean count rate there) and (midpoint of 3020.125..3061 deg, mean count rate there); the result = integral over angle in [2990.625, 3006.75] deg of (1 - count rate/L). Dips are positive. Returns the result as 6.6 deg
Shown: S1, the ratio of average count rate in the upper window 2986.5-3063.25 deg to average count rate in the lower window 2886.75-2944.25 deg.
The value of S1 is 0.78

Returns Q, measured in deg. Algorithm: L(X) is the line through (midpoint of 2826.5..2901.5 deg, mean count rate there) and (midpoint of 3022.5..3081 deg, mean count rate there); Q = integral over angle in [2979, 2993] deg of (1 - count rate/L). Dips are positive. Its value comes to 5.6 deg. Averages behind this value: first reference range 26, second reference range 25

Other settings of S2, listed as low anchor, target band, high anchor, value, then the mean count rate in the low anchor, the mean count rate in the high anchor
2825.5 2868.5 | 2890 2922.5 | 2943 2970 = -2.58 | 26.2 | 24.4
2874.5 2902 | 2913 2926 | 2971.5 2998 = -2.91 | 26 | 16.6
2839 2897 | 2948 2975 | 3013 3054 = 0.90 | 25.9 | 23.9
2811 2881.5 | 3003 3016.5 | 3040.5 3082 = 3.06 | 25.8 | 25.3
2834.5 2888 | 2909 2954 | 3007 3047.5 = -4.34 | 25.8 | 23.1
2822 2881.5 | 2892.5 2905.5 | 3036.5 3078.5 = -0.69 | 25.9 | 25.2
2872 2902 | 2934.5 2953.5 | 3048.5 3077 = -0.05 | 25.9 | 25.3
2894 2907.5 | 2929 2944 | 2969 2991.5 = -2.29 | 27.1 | 18.6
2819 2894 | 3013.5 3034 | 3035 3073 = 1.79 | 25.8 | 25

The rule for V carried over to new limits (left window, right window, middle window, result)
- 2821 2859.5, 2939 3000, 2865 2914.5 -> -4.5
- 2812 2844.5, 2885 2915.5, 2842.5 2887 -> 1.1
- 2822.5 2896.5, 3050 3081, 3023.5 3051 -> 1.0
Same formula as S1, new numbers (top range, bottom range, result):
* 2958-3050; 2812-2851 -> 0.81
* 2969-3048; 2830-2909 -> 0.77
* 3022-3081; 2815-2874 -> 0.96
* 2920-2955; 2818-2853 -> 1.04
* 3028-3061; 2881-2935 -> 0.92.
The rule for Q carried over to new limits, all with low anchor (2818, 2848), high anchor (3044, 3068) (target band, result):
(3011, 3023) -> 1.7 deg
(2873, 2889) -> 0.3 deg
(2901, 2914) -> -0.8 deg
